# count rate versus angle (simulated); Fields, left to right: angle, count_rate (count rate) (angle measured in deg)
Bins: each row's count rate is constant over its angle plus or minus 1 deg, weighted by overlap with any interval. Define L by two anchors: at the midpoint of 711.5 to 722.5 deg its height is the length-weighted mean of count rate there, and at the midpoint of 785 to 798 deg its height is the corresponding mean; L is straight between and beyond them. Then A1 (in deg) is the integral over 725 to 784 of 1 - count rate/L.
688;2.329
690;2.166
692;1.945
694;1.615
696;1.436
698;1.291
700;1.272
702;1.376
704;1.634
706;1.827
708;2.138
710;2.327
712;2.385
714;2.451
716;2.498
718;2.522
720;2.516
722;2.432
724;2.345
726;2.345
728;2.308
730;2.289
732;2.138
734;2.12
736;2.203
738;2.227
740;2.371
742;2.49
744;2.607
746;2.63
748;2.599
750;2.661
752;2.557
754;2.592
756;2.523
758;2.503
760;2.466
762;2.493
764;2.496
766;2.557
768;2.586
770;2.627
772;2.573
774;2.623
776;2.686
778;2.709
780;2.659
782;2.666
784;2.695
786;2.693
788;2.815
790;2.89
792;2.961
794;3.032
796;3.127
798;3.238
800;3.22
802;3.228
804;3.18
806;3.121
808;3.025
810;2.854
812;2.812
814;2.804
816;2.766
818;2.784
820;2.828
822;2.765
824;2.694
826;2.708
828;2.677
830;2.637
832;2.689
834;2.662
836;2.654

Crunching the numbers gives 4.7 deg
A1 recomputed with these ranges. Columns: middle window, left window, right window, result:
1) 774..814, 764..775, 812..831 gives -3.84 deg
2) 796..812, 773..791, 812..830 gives -2.16 deg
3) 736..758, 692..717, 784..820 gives -1.60 deg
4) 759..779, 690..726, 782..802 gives 0.90 deg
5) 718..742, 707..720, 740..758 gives 1.53 deg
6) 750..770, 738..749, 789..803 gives 1.13 deg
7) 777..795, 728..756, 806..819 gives -0.62 deg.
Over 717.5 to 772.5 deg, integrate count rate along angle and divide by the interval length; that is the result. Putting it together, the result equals 2.45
